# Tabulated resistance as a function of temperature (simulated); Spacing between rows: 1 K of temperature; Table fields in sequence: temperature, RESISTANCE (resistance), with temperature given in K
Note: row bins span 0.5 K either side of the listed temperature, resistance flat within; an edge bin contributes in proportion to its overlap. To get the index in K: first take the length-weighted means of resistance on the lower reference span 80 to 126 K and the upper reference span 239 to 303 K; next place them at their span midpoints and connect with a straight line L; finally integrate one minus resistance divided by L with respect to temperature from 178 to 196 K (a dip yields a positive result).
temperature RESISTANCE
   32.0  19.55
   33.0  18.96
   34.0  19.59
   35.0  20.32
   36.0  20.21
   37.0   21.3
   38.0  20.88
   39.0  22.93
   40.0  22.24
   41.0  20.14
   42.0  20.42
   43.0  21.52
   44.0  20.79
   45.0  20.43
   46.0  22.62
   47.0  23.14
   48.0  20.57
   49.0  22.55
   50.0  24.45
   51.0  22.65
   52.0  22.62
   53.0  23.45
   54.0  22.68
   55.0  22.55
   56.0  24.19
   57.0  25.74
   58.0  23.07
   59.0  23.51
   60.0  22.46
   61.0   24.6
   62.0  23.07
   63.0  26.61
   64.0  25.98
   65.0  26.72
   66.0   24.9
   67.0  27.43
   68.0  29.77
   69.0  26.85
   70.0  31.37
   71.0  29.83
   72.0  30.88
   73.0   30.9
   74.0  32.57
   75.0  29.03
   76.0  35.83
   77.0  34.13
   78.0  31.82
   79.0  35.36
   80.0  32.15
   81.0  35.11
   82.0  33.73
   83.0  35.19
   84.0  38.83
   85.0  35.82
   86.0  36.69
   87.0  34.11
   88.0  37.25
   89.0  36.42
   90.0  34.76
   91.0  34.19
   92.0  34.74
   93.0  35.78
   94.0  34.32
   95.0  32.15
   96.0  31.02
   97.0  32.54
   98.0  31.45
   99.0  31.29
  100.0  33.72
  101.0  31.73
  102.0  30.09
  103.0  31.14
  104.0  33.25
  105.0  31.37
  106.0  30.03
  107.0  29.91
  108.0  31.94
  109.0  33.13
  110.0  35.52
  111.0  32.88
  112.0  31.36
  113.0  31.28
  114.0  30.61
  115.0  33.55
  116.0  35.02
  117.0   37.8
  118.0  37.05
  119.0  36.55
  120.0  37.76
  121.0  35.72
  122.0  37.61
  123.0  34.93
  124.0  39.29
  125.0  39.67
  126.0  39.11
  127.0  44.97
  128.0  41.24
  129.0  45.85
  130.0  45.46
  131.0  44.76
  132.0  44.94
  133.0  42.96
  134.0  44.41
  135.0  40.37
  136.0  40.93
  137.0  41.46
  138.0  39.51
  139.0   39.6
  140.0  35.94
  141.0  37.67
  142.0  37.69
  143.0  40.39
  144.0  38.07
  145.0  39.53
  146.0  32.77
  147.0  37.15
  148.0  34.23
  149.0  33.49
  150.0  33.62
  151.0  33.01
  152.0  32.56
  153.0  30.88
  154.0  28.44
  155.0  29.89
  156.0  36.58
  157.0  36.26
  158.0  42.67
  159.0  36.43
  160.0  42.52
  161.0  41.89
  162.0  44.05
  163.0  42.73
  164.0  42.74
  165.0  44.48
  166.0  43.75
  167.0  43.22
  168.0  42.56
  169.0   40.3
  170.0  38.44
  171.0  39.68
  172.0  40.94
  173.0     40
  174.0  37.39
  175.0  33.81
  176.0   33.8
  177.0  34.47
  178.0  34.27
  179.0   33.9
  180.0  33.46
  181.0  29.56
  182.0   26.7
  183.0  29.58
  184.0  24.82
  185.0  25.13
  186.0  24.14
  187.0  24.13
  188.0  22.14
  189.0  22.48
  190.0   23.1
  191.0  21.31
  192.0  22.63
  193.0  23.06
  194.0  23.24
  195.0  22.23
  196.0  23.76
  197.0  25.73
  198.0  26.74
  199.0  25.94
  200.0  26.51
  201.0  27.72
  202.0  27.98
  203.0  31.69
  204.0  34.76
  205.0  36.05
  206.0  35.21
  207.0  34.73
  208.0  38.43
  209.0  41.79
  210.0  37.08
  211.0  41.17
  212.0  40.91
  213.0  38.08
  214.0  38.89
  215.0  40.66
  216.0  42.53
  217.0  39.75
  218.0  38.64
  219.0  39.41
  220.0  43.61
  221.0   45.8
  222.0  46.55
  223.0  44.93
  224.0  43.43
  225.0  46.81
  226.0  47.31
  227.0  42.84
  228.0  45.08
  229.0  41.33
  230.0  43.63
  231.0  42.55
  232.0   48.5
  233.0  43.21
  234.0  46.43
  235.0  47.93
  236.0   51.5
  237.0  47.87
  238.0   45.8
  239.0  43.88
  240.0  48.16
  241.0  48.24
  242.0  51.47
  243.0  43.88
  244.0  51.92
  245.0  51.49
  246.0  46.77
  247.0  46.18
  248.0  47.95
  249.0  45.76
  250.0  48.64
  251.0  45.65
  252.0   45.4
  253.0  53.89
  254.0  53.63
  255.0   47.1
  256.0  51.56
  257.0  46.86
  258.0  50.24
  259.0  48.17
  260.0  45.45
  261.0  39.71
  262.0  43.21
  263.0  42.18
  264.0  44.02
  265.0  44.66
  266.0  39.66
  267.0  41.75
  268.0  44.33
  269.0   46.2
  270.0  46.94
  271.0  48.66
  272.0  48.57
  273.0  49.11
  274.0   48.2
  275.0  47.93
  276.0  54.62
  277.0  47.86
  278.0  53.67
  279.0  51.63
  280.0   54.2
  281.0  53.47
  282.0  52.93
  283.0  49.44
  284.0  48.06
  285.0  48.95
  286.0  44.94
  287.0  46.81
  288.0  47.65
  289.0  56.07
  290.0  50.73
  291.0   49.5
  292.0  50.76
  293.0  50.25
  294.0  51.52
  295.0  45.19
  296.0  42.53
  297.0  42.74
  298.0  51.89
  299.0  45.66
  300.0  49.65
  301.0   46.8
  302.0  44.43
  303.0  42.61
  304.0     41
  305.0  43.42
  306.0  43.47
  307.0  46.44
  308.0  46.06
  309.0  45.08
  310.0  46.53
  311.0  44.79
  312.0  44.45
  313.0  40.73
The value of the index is 6.8 K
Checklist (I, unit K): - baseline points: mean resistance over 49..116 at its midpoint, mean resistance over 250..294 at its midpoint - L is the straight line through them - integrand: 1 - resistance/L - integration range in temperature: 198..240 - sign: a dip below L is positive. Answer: 2.8 K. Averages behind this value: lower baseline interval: 30.5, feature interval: 40.6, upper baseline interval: 48.3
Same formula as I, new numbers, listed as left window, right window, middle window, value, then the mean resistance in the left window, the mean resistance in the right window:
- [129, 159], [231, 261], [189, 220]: 8.2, 37.9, 47.8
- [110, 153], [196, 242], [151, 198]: 7.3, 37.8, 40.3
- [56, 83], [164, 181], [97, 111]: 0.1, 29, 38.3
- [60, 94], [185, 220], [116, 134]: -4.9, 31.8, 31.3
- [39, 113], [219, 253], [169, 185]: 2.4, 29.2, 46.4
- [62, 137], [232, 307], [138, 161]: 1.4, 34.5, 47.6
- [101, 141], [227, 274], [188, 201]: 5.7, 37.1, 46.6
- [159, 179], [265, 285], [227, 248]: -0.5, 39.8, 48.7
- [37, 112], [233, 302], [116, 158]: -3.7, 29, 47.9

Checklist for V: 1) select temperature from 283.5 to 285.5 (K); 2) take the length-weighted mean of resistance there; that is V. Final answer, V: 48.5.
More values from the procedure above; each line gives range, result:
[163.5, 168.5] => 43.4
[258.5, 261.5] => 44.4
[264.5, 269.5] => 43.3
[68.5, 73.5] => 30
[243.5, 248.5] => 48.9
